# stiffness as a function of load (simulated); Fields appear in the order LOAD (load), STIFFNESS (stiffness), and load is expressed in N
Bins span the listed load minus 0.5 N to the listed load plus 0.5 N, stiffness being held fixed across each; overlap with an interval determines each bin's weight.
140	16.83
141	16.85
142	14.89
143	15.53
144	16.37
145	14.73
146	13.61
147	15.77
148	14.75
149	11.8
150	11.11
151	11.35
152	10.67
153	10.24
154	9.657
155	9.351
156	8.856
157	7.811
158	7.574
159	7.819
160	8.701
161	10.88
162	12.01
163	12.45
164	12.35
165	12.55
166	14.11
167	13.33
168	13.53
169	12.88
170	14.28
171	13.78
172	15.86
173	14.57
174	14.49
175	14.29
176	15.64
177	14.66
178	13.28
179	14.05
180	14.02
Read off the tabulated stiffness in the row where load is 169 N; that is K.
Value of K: 12.88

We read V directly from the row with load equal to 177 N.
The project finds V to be 14.66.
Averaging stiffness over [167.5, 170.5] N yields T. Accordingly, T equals 13.6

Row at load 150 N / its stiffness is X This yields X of 11.11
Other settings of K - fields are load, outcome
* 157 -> 7.811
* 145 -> 14.73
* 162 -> 12.01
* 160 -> 8.701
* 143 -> 15.53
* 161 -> 10.88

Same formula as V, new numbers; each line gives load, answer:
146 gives 13.61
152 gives 10.67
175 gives 14.29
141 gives 16.85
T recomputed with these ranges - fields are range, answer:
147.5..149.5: 13.3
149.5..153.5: 10.8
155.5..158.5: 8.08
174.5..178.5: 14.5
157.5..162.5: 9.4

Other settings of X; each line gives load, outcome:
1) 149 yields 11.8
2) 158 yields 7.574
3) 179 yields 14.05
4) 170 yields 14.28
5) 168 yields 13.53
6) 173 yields 14.57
